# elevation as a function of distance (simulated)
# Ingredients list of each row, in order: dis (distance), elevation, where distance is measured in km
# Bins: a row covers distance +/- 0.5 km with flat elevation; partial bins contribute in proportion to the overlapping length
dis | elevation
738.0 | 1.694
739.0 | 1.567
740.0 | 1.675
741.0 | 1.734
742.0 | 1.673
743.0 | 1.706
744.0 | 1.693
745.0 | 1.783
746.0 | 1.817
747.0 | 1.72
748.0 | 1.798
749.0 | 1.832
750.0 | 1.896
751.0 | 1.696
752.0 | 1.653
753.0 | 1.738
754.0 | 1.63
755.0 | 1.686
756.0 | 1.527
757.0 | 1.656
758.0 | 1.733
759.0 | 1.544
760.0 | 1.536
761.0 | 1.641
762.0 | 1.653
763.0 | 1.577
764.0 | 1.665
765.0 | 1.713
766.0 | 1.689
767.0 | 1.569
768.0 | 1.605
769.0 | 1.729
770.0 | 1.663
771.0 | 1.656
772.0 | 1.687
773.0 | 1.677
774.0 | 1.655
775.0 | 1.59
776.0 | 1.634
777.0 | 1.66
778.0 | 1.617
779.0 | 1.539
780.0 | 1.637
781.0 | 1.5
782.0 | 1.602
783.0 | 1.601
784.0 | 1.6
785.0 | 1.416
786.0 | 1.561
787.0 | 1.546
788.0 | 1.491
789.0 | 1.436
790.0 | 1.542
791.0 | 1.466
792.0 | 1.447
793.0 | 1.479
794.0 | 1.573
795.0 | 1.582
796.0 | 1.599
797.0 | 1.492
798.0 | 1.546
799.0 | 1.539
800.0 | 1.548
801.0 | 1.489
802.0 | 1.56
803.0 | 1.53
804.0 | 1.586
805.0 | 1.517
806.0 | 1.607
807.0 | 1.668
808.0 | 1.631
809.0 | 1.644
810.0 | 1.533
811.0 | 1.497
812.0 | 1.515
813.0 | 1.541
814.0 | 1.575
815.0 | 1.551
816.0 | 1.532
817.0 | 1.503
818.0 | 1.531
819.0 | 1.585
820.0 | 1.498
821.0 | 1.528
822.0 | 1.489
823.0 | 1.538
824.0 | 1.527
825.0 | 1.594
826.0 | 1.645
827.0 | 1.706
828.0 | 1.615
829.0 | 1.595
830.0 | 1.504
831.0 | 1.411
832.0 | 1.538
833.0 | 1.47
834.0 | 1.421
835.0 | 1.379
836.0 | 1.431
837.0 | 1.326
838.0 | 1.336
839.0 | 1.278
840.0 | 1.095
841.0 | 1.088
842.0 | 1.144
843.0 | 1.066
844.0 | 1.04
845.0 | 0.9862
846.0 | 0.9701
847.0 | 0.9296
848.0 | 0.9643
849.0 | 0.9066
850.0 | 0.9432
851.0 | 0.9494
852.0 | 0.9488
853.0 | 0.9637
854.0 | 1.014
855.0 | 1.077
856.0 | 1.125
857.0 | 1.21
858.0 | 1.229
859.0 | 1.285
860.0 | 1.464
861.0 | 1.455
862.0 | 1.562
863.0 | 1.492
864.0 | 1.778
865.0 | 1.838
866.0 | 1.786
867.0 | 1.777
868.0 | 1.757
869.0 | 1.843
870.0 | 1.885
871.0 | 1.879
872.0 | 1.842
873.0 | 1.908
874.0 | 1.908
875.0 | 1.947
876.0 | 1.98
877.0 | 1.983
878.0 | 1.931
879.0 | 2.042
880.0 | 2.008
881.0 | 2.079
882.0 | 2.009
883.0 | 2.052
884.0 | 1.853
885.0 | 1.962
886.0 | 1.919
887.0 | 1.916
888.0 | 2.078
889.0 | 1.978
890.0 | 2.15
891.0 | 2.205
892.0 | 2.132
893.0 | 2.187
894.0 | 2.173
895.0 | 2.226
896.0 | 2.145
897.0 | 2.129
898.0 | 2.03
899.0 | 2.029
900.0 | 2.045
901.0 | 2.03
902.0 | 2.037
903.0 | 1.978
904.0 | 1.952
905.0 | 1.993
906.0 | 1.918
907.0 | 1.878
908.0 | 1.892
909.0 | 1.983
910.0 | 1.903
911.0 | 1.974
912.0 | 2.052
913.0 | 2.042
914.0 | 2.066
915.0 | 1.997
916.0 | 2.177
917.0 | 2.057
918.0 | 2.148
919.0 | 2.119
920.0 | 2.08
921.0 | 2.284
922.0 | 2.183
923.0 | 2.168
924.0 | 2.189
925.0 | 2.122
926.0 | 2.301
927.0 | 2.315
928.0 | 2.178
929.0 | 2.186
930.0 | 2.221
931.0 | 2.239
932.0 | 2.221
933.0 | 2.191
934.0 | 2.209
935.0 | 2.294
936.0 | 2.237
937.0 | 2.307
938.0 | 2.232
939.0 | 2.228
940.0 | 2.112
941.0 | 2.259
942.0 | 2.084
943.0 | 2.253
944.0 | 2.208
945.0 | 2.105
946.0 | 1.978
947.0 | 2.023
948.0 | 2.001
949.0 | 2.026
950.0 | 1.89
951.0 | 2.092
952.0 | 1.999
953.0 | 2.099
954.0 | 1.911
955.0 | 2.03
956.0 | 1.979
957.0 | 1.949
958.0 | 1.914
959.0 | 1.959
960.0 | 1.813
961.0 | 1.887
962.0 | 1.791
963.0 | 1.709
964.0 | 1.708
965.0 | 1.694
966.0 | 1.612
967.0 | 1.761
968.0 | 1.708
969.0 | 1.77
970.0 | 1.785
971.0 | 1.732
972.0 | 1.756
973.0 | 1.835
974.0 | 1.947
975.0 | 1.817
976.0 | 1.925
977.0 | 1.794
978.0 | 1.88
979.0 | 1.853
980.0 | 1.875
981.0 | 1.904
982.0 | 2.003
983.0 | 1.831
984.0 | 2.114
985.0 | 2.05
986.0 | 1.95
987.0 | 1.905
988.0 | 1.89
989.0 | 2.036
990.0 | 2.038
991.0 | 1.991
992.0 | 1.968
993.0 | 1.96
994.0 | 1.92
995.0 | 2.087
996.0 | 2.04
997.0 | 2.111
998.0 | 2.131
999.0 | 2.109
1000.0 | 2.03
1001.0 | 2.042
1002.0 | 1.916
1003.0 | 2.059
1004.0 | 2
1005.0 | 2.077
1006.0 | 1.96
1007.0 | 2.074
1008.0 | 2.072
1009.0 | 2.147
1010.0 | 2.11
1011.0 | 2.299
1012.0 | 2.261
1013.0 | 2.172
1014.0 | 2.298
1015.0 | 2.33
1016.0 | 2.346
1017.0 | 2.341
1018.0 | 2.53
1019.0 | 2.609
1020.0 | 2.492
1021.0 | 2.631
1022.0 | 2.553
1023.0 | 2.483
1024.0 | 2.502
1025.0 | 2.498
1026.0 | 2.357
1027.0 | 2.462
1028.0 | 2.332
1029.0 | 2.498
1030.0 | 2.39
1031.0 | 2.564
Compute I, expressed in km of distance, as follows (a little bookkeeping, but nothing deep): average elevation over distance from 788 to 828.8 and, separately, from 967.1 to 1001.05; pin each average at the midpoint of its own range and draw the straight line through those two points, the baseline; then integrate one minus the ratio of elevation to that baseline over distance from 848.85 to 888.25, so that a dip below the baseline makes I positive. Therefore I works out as 1.0 km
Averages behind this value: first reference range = 1.55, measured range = 1.64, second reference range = 1.93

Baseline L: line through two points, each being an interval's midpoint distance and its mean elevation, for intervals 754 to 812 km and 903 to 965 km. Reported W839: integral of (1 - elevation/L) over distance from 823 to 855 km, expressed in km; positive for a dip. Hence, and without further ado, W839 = 9.2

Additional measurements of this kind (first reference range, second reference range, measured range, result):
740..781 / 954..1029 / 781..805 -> 2.7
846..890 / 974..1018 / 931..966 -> -2.9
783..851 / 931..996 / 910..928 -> -3.2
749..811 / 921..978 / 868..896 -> -2.3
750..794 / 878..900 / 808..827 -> 2.4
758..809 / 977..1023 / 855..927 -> -3.4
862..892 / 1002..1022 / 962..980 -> 3.1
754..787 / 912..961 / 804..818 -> 1.4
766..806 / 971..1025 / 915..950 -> -4.3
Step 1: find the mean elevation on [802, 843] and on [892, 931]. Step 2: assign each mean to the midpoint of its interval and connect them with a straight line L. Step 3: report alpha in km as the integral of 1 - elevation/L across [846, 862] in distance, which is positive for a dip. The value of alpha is 5.61 km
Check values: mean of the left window 1.49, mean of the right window 2.09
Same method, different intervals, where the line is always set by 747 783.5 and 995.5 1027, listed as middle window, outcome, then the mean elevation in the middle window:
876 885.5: -0.3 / 1.99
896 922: -0.5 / 2.04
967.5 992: 3.2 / 1.89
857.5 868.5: 1.8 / 1.58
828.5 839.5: 2.4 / 1.43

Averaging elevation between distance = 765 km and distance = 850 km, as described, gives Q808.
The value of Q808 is 1.48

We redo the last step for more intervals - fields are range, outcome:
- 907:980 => 2.02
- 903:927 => 2.07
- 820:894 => 1.56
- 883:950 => 2.1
